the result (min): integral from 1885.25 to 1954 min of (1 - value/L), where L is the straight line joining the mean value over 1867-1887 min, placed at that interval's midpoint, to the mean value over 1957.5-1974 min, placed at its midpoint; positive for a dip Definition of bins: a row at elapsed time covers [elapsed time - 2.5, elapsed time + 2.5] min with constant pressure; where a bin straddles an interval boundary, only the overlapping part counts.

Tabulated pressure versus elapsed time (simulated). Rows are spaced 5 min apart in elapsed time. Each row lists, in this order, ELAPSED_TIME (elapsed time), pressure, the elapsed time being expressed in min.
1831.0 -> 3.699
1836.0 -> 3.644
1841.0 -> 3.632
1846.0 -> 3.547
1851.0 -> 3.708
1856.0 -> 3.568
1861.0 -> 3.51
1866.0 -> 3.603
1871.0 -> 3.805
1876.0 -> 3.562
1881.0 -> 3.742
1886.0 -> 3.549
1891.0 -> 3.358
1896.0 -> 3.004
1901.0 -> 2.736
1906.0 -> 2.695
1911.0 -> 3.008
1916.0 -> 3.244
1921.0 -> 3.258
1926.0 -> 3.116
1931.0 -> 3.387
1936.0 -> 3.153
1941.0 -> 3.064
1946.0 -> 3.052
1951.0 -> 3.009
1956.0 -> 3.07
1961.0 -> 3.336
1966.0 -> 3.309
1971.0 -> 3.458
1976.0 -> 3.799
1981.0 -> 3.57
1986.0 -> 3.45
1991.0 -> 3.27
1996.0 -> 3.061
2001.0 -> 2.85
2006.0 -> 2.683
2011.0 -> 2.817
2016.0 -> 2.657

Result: 8.1 min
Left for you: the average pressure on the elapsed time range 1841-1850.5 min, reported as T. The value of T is 3.6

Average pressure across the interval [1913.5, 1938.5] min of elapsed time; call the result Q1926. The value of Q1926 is 3.23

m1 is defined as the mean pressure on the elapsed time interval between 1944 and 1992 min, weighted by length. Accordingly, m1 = 3.34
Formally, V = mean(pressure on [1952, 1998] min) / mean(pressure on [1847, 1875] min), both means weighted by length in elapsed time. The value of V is 0.93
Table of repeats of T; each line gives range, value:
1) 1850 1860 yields 3.61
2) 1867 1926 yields 3.27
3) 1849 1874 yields 3.64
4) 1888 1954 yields 3.09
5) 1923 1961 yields 3.14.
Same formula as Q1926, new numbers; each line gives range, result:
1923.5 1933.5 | 3.25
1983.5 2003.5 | 3.16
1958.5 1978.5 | 3.48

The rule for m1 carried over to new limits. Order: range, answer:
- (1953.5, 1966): 3.22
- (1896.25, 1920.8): 2.96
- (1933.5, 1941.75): 3.12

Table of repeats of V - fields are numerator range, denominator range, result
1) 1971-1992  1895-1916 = 1.22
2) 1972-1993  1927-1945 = 1.11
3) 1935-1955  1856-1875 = 0.85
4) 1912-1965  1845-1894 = 0.88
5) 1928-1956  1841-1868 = 0.87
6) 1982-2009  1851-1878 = 0.85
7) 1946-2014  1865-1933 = 0.97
